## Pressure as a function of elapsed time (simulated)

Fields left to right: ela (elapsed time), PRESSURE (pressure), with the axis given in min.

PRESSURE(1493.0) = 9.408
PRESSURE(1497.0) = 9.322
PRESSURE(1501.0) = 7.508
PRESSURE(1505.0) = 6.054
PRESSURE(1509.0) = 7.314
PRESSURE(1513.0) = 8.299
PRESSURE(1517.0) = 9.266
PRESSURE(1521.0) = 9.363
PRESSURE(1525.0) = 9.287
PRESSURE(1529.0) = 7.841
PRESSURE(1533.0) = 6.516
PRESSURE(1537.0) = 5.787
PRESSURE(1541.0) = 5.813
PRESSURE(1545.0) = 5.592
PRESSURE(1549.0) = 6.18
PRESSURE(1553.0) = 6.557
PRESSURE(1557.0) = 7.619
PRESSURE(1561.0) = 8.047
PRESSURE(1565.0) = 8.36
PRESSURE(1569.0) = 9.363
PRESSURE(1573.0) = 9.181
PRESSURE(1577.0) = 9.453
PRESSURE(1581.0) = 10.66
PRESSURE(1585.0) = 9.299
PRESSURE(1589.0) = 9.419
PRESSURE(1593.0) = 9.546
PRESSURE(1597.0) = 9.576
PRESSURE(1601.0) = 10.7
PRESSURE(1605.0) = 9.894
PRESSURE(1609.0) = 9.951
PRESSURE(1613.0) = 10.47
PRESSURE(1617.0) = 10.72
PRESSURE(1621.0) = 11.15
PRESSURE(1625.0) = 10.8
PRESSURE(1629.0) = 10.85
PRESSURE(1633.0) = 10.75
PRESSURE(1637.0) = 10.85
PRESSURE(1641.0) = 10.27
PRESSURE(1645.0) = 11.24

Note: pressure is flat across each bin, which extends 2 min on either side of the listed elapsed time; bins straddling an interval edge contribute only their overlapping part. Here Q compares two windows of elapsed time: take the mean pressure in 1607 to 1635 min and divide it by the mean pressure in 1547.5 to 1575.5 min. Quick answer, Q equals 1.34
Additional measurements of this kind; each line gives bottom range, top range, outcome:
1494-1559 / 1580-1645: 1.39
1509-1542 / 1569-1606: 1.25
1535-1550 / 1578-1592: 1.68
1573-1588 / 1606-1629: 1.09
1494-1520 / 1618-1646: 1.34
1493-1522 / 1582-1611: 1.19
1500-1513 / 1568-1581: 1.34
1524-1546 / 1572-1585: 1.44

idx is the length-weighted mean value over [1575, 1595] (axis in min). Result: 9.68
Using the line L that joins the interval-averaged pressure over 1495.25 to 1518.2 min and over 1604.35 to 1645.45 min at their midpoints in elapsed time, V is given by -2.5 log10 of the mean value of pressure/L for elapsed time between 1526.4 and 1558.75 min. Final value 0.31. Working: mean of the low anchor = 7.9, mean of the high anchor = 10.6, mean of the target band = 6.53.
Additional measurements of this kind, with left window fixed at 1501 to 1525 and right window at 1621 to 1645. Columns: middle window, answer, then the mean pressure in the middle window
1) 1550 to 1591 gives 0.082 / 8.73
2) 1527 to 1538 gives 0.248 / 6.8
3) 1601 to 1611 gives 0.011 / 10.1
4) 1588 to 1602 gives 0.019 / 9.77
